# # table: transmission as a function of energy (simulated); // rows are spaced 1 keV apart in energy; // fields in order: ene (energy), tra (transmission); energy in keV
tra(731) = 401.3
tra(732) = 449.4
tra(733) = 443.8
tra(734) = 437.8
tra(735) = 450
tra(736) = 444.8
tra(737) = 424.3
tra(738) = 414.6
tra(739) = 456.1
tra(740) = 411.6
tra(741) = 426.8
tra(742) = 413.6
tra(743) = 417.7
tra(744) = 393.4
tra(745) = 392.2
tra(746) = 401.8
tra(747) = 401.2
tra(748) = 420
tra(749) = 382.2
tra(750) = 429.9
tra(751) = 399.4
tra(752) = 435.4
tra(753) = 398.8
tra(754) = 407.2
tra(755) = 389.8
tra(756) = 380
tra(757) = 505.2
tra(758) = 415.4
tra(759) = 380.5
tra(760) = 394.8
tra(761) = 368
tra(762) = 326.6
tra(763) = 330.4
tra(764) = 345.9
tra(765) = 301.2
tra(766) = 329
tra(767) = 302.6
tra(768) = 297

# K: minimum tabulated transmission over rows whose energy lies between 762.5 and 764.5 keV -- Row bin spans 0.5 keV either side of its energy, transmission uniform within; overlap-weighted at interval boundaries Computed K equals 330.4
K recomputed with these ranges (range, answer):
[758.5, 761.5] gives 368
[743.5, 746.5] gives 392.2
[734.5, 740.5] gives 411.6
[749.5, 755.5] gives 389.8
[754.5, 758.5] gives 380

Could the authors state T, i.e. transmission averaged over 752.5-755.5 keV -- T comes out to 399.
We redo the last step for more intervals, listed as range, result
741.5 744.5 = 408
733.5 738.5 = 434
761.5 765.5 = 326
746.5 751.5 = 407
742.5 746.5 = 401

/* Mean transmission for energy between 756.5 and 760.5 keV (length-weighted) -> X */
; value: 424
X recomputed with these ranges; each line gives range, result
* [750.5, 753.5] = 411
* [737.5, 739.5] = 435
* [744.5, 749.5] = 399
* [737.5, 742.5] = 425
